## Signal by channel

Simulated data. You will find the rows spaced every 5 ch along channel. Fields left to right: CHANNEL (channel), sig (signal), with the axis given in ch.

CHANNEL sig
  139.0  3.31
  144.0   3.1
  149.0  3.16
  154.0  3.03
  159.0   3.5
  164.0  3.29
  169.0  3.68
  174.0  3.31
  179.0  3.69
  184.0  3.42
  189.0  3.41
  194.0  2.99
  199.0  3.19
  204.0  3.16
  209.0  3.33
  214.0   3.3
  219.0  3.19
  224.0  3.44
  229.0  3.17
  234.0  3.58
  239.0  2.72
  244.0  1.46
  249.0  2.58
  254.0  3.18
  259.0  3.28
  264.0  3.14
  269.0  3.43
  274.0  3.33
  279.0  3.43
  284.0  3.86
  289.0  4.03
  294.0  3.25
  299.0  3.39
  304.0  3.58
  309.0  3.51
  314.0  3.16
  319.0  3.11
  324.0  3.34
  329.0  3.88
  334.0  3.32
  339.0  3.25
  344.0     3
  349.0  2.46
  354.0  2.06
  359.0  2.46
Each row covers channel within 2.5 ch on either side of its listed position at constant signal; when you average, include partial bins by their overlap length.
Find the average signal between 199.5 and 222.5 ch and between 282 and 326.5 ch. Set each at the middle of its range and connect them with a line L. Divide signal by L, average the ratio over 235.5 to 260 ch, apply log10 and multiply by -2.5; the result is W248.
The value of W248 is 0.25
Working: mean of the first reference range 3.25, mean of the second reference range 3.47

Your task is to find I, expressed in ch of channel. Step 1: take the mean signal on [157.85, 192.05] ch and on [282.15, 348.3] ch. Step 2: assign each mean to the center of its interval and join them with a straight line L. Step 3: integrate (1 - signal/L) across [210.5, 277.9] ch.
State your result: 7.1 ch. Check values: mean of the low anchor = 3.46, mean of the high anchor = 3.41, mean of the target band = 3.07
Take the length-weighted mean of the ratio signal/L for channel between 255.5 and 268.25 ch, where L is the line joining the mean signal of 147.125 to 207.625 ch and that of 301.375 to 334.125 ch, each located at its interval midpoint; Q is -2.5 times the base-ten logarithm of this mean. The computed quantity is 0.05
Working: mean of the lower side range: 3.32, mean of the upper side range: 3.42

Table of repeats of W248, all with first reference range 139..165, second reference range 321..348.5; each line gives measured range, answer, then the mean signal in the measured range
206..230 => -0.02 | 3.29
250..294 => -0.05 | 3.42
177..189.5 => -0.09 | 3.51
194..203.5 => 0.04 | 3.13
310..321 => 0.03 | 3.19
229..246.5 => 0.21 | 2.67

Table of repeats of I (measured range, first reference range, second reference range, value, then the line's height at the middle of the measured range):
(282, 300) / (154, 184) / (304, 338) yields -1.3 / 3.41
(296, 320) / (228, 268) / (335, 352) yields -3.7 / 2.91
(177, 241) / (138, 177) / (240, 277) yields -3.6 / 3.1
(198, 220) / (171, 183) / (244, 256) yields -1.1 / 3.09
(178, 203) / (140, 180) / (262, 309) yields 0.5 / 3.37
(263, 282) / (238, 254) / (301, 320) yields -4.1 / 2.77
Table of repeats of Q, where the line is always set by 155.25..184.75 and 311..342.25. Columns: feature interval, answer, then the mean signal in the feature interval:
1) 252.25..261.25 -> 0.05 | 3.23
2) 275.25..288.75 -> -0.09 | 3.68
